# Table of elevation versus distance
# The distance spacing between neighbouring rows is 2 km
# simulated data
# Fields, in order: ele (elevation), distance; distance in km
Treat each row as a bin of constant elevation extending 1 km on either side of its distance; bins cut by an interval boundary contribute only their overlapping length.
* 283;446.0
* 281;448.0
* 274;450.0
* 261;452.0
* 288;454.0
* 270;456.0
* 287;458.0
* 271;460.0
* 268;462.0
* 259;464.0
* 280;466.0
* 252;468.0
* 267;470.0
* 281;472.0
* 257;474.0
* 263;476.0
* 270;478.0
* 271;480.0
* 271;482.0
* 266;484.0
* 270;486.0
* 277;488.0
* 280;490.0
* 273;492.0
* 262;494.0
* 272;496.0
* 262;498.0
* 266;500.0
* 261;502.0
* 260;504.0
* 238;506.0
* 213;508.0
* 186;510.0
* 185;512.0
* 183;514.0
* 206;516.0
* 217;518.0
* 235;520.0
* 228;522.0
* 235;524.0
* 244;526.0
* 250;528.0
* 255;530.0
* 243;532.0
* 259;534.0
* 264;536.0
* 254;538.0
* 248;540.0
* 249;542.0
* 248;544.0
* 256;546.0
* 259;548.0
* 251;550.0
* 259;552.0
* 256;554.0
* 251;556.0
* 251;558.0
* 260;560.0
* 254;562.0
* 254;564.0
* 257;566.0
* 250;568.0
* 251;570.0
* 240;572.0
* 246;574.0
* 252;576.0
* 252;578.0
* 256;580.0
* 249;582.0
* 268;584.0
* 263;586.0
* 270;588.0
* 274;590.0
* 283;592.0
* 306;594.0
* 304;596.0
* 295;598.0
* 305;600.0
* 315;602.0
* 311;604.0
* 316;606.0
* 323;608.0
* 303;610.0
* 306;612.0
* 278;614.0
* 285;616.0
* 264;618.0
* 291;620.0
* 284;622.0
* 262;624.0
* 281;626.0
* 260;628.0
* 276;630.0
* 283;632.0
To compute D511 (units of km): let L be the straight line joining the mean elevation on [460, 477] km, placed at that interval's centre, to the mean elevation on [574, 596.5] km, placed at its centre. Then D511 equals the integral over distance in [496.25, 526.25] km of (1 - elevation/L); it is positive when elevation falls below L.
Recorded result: 4.3 km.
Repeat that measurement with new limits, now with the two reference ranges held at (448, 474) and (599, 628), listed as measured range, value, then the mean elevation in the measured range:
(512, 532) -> 3.8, 227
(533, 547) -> 1.4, 254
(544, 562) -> 1.9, 255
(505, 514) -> 2.4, 203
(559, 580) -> 2.6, 252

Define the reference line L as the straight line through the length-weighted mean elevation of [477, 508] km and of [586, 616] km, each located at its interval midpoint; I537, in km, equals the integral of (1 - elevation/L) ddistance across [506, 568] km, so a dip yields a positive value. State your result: 8.5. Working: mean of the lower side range 265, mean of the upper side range 298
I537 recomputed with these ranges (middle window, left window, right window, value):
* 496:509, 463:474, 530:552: 0.4 km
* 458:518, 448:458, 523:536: 2.2 km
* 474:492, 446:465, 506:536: -1.2 km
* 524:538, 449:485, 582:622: 1.4 km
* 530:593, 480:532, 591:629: 3.4 km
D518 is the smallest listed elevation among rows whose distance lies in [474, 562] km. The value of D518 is 183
